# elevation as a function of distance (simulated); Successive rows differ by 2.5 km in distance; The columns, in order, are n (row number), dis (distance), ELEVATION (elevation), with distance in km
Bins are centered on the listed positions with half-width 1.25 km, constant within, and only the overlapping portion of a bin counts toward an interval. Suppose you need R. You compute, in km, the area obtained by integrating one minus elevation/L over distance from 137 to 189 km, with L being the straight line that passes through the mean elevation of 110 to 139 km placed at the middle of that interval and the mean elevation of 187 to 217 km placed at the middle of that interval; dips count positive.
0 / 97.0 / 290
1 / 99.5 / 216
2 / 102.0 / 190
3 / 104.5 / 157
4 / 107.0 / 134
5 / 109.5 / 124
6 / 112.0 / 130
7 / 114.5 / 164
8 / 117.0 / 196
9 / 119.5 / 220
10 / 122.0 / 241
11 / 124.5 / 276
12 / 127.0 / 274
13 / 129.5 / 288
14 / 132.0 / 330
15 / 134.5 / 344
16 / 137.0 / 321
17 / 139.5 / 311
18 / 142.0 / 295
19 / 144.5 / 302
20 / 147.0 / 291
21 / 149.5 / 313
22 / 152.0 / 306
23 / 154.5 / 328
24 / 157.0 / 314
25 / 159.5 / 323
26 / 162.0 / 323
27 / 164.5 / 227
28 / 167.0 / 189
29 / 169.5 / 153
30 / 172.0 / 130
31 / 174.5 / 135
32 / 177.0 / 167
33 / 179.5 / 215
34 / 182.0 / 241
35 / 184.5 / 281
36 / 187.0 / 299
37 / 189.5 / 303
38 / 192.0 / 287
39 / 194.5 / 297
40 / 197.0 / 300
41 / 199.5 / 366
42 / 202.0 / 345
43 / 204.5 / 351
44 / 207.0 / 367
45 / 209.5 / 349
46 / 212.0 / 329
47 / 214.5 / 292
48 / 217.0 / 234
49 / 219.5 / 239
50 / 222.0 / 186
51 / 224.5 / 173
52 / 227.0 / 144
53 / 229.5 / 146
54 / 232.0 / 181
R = 4.4 km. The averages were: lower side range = 251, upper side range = 321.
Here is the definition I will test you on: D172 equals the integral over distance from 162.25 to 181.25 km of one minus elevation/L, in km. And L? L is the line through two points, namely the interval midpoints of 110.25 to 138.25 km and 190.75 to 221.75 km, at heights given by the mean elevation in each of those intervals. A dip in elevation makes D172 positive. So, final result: 6.7 km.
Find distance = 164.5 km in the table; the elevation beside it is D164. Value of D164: 227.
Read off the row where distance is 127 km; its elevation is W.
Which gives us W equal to 274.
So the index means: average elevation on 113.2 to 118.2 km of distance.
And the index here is 179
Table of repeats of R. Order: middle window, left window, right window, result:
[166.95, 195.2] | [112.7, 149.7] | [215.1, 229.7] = 0.5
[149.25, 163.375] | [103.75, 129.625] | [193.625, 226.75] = -4.8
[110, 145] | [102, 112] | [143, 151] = -5.0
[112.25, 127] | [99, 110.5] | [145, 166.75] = -1.1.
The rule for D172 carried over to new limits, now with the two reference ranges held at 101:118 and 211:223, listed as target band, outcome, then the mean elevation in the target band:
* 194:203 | -3.4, 329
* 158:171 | -2.3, 242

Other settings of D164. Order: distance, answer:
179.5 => 215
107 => 134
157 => 314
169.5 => 153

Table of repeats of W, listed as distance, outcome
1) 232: 181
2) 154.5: 328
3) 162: 323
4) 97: 290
